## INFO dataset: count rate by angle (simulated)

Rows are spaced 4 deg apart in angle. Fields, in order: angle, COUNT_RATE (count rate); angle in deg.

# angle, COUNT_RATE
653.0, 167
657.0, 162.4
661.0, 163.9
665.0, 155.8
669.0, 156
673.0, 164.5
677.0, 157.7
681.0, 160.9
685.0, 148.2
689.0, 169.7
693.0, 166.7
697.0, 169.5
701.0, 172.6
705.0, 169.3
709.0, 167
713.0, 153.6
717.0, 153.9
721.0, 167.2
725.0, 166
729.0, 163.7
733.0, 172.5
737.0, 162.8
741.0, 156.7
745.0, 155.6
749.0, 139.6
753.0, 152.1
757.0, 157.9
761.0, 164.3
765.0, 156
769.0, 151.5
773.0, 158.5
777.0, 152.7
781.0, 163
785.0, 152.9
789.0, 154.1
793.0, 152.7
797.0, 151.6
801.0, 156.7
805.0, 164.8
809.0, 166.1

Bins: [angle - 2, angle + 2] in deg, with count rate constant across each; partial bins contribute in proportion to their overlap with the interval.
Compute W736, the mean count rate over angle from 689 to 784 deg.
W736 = 161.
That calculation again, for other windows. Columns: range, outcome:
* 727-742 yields 164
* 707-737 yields 163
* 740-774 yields 155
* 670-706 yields 164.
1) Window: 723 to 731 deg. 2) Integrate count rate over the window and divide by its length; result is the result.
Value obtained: 165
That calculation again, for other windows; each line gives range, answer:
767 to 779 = 154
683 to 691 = 159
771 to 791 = 156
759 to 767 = 160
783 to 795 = 153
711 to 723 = 158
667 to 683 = 160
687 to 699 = 169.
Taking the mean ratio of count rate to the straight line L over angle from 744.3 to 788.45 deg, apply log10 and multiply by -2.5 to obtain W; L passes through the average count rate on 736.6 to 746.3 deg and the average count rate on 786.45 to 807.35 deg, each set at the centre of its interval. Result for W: 0.015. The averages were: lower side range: 158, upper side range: 156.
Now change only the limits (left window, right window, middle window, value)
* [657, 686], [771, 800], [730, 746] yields -0.04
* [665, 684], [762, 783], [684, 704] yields -0.05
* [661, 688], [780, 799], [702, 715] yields -0.05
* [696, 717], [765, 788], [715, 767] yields 0.01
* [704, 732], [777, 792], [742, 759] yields 0.06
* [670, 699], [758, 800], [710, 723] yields 0.01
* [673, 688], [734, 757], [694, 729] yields -0.06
